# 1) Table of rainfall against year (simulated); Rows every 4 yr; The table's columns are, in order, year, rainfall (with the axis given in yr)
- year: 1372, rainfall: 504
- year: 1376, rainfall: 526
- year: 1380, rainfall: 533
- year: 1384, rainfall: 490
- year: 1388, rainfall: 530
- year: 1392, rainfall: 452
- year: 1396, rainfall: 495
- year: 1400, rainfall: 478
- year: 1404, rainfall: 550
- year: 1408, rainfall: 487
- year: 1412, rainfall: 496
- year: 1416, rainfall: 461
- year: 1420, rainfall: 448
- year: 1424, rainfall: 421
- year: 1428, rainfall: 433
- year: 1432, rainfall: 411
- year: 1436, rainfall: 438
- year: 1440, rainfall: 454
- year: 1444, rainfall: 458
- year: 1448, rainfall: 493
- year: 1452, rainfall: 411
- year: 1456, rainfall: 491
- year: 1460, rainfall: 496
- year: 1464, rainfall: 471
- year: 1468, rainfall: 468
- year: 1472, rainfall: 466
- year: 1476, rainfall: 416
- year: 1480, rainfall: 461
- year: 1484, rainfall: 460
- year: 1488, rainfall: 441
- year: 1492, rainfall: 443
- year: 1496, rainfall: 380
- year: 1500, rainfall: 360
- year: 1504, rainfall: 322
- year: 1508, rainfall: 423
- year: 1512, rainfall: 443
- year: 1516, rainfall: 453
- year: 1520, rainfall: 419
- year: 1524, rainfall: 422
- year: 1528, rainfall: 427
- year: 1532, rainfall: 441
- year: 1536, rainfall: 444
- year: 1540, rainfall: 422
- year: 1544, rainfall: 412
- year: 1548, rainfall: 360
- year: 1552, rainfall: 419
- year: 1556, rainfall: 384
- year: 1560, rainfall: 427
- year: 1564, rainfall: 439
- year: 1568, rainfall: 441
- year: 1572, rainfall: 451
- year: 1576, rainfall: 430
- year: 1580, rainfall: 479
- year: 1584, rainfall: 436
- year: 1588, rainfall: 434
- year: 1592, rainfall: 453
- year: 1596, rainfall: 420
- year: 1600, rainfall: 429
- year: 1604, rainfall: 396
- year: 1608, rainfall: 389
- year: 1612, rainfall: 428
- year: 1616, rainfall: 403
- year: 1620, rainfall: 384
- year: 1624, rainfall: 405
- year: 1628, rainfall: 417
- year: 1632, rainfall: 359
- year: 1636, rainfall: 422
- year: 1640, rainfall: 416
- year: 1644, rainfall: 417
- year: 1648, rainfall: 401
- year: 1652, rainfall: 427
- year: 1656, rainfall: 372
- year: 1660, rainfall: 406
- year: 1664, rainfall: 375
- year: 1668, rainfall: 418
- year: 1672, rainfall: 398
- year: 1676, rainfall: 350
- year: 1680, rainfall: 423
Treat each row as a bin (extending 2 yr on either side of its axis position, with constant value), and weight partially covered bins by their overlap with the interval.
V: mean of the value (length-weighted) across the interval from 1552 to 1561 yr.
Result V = 406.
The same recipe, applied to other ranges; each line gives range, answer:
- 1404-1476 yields 460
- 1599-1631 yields 404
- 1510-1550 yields 424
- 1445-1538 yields 437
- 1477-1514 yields 415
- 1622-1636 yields 398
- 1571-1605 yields 437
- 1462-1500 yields 441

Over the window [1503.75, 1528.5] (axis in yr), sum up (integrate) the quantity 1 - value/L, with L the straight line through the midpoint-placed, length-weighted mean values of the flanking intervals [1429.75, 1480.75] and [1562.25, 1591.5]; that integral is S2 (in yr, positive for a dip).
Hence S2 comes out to 1.6 yr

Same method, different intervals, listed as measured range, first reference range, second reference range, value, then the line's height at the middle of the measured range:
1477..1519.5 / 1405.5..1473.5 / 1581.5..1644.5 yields 2.44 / 444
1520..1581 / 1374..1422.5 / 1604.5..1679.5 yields 1.36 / 435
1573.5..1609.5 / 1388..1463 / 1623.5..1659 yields -1.01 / 419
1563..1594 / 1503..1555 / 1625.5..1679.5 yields -2.70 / 410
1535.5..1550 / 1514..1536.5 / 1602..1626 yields 0.73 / 427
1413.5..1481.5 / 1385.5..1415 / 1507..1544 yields 2.73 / 472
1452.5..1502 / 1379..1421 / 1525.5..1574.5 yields 1.29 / 457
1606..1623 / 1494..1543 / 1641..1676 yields 0.10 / 404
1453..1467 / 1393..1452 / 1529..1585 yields -0.79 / 454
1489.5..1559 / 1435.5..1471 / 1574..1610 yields 5.65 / 447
